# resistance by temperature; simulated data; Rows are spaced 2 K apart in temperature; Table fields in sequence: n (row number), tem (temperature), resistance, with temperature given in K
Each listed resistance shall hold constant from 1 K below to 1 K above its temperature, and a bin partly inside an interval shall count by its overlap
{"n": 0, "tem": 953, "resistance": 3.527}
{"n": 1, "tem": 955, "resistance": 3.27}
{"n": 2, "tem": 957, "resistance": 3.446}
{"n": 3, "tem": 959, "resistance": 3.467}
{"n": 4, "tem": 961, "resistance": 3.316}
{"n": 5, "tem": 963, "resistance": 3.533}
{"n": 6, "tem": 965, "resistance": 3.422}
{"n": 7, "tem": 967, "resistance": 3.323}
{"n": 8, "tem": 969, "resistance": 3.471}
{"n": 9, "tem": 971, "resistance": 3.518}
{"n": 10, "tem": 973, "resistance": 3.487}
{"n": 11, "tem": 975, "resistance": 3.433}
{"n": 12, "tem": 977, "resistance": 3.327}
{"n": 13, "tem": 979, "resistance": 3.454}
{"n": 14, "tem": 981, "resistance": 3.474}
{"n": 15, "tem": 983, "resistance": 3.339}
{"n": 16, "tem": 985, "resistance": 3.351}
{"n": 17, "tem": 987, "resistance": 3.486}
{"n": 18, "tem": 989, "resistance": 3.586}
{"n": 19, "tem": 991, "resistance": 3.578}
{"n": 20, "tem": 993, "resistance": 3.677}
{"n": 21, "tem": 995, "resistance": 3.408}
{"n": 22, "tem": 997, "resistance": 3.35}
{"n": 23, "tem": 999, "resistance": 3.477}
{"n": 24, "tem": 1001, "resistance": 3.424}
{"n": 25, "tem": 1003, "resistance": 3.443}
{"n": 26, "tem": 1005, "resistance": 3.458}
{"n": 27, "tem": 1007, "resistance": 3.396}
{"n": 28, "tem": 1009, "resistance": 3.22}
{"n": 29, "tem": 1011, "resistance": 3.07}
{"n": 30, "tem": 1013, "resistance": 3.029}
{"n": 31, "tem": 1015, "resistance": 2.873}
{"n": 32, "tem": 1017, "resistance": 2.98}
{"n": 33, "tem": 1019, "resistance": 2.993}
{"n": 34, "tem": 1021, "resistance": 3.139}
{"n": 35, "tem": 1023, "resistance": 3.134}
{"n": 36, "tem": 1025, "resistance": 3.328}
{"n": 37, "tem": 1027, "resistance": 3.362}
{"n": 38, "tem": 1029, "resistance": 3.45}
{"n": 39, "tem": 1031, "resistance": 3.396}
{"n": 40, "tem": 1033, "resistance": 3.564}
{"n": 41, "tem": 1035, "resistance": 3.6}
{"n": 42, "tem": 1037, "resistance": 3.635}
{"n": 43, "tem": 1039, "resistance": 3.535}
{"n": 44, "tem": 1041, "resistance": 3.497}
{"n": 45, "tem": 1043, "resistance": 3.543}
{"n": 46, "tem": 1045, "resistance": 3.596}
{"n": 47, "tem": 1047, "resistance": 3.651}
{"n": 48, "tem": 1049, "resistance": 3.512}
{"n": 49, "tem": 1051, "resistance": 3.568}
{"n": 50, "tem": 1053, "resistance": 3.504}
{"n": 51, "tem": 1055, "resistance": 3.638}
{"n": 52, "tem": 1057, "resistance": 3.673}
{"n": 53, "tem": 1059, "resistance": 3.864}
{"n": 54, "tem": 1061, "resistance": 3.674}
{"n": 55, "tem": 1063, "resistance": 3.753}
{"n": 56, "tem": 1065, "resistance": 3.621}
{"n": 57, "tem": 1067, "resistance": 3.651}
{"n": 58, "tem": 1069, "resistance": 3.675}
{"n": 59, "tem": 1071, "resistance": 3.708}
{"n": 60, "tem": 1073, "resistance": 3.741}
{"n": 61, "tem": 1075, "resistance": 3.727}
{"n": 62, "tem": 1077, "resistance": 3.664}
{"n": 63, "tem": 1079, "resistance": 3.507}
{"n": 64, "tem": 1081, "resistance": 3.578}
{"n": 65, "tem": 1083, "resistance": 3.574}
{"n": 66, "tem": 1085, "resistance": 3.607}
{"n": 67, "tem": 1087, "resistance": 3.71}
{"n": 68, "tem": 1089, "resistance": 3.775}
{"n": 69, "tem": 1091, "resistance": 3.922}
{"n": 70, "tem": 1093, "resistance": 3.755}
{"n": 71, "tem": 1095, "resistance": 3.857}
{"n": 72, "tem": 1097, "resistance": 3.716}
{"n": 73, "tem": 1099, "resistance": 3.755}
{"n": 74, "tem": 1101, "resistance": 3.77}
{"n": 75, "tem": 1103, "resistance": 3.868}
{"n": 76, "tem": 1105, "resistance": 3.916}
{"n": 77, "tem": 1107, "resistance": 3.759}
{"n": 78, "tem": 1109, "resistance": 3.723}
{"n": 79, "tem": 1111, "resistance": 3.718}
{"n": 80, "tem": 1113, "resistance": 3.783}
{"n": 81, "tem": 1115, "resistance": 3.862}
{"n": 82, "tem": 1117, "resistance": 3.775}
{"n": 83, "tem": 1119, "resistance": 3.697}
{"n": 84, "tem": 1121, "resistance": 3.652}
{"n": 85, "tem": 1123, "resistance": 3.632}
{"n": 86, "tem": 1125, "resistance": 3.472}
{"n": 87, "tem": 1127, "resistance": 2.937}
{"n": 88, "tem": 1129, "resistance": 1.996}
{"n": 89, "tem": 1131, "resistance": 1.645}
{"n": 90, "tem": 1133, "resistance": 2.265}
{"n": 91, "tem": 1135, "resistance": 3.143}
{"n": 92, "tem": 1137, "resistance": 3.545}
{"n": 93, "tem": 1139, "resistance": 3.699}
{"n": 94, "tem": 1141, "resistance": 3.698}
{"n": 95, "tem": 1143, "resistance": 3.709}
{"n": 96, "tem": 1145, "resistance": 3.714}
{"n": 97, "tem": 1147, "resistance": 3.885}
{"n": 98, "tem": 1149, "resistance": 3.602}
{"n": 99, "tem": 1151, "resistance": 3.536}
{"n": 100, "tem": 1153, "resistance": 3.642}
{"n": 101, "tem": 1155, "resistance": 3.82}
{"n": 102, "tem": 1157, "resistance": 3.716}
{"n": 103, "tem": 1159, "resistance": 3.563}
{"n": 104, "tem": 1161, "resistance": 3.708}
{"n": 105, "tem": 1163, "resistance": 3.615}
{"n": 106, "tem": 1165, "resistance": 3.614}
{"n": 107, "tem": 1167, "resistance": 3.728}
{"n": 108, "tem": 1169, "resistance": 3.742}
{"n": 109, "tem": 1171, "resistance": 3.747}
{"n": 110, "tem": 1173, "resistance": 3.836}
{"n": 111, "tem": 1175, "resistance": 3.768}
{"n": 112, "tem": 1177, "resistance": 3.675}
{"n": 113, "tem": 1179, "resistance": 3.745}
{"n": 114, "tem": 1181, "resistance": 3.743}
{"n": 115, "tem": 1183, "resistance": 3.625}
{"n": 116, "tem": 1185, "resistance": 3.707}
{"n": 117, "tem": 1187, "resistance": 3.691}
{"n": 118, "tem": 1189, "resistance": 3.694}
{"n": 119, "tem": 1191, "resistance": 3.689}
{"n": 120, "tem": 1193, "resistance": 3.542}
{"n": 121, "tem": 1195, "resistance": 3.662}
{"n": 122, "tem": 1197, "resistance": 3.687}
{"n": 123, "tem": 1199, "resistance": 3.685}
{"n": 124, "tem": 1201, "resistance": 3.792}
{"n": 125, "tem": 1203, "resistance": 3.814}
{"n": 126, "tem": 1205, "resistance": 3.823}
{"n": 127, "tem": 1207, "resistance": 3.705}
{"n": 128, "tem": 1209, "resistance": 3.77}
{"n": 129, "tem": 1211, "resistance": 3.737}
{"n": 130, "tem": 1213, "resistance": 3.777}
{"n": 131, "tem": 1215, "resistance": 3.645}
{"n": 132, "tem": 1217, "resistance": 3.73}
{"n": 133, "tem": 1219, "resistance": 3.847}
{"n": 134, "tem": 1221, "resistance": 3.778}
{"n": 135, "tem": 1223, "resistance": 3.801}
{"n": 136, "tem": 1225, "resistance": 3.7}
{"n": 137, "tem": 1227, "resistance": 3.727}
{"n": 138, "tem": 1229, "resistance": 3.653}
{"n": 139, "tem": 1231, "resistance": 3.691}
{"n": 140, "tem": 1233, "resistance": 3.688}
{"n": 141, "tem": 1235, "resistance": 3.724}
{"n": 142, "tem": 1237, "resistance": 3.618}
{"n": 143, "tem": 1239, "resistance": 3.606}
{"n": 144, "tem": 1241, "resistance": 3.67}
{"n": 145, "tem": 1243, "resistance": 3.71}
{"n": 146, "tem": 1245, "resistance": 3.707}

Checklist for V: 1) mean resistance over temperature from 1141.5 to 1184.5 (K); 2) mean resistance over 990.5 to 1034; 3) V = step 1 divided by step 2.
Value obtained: 1.12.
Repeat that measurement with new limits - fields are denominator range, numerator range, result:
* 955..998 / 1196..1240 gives 1.08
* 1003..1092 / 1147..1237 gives 1.06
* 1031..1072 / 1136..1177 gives 1.02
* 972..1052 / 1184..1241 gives 1.09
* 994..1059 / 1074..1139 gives 1.03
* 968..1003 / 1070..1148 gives 1.03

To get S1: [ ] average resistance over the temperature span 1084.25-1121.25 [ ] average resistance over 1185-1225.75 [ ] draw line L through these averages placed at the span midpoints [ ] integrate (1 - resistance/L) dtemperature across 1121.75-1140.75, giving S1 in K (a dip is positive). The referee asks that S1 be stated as 4.0 K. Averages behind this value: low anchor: 3.77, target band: 2.97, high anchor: 3.73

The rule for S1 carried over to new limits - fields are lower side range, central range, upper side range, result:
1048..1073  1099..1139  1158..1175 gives 3.10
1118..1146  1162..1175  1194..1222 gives -0.96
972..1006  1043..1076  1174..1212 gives -1.03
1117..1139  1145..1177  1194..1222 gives -3.41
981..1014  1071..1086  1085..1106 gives 0.37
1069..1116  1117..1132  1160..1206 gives 2.71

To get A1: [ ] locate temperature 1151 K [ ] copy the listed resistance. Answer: 3.536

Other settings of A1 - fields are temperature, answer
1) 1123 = 3.632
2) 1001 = 3.424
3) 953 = 3.527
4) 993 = 3.677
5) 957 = 3.446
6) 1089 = 3.775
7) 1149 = 3.602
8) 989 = 3.586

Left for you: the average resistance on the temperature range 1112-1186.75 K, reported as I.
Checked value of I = 3.52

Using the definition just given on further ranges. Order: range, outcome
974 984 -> 3.41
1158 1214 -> 3.71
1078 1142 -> 3.51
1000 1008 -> 3.43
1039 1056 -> 3.56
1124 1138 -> 2.71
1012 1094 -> 3.53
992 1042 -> 3.34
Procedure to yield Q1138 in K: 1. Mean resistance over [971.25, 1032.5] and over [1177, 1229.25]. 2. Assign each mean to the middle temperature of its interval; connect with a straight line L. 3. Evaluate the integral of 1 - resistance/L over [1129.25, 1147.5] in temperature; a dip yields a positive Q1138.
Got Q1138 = 2.1 K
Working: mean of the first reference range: 3.34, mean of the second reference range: 3.72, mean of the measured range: 3.19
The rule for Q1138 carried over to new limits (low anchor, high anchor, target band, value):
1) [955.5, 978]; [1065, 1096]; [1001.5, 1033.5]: 2.8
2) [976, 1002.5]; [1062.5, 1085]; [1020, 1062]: 0.7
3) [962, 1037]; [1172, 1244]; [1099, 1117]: -1.2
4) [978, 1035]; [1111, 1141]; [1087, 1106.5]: -3.2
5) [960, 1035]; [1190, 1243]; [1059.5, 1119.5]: -3.8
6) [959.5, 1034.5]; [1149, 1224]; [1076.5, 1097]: -1.0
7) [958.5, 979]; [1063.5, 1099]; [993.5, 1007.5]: 0.3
